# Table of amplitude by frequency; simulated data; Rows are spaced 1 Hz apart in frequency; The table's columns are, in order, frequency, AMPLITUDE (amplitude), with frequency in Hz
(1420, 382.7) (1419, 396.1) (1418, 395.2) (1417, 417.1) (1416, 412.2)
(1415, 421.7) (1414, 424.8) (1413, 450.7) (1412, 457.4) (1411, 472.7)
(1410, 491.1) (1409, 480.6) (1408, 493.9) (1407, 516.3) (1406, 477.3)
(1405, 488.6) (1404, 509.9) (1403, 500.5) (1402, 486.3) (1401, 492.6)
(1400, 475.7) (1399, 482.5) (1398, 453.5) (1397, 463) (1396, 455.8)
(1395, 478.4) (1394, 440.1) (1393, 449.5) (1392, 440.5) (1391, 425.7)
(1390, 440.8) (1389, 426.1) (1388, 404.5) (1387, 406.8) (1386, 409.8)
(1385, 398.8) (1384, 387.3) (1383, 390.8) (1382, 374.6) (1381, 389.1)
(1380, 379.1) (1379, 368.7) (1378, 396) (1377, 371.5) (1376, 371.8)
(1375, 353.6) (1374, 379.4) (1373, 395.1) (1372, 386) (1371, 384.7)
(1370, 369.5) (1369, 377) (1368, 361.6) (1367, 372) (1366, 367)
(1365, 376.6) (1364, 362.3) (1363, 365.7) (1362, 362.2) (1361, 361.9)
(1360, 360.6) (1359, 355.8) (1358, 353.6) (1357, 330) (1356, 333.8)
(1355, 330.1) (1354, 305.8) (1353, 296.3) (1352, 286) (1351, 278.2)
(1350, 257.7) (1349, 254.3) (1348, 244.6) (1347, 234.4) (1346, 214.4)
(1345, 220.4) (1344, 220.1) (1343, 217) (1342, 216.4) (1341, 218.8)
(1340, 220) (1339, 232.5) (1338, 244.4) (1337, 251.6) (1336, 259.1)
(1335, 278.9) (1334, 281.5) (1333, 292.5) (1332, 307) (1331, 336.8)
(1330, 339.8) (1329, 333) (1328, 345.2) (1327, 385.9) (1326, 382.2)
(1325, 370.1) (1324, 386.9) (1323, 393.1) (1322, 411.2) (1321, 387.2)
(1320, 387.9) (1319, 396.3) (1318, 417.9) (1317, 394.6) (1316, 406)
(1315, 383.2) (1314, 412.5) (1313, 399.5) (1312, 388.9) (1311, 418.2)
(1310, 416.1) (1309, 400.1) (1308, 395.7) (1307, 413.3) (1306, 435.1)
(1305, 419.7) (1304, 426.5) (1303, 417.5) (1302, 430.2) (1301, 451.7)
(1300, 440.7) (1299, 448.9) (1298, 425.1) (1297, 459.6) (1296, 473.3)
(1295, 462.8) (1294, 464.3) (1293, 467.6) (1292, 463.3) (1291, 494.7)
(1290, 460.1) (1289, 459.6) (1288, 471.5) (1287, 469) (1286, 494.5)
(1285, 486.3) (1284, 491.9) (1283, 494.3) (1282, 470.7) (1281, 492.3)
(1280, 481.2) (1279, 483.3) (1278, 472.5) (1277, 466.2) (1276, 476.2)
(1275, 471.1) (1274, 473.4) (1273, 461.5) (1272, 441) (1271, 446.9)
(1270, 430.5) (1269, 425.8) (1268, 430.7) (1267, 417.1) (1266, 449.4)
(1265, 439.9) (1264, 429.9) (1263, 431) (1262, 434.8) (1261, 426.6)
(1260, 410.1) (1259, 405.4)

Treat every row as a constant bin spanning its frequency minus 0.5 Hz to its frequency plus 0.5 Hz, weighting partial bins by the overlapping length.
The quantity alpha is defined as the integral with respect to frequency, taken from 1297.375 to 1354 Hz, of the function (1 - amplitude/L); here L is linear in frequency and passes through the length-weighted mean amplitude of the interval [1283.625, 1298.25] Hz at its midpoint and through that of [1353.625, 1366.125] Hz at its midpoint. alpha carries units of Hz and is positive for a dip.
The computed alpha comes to 9.9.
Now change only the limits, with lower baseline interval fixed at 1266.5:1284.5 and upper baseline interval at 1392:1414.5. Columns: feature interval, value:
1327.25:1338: 3.8 Hz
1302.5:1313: 1.2 Hz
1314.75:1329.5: 2.6 Hz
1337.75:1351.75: 7.0 Hz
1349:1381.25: 8.1 Hz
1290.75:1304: 0.4 Hz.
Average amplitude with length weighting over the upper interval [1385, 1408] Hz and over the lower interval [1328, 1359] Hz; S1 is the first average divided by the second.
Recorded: 1.7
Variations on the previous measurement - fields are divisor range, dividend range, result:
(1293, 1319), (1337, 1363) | 0.66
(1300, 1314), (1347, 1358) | 0.70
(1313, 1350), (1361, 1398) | 1.27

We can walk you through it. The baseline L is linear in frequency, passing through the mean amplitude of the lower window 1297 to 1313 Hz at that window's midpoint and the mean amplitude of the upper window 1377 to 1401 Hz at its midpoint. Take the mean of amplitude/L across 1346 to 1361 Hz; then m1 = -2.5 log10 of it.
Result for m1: 0.37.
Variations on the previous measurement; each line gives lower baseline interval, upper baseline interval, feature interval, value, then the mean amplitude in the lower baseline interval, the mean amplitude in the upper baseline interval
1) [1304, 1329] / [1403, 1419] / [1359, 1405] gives 0.08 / 397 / 460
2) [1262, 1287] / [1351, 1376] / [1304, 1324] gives 0.02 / 460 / 354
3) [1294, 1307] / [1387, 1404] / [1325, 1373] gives 0.41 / 441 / 457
